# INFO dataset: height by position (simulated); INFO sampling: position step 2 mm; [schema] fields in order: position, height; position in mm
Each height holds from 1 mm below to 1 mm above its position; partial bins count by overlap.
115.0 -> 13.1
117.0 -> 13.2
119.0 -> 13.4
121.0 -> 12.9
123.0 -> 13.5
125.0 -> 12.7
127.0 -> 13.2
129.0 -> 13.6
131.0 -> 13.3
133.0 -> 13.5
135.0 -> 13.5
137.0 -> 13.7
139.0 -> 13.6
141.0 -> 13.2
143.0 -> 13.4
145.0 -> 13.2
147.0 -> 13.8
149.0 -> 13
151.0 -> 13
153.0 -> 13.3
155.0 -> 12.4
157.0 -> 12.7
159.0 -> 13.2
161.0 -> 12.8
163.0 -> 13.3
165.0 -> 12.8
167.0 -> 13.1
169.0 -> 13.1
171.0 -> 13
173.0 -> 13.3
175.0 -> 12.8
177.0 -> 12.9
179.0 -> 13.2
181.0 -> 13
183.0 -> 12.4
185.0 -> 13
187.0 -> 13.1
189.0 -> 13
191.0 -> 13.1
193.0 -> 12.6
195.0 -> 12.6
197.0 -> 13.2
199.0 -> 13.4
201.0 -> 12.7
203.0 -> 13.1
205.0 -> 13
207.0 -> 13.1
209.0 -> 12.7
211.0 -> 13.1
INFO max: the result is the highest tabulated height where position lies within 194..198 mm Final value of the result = 13.2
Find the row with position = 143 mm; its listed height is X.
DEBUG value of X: 13.4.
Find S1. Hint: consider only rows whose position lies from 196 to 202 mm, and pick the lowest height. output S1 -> 12.7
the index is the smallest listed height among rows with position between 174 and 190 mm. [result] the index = 12.4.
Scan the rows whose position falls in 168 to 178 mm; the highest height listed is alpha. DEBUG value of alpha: 13.3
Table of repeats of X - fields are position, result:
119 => 13.4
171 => 13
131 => 13.3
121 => 12.9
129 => 13.6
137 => 13.7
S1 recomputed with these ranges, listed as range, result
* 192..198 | 12.6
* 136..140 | 13.6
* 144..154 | 13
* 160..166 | 12.8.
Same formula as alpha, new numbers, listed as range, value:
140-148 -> 13.8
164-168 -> 13.1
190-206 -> 13.4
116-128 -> 13.5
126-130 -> 13.6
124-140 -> 13.7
